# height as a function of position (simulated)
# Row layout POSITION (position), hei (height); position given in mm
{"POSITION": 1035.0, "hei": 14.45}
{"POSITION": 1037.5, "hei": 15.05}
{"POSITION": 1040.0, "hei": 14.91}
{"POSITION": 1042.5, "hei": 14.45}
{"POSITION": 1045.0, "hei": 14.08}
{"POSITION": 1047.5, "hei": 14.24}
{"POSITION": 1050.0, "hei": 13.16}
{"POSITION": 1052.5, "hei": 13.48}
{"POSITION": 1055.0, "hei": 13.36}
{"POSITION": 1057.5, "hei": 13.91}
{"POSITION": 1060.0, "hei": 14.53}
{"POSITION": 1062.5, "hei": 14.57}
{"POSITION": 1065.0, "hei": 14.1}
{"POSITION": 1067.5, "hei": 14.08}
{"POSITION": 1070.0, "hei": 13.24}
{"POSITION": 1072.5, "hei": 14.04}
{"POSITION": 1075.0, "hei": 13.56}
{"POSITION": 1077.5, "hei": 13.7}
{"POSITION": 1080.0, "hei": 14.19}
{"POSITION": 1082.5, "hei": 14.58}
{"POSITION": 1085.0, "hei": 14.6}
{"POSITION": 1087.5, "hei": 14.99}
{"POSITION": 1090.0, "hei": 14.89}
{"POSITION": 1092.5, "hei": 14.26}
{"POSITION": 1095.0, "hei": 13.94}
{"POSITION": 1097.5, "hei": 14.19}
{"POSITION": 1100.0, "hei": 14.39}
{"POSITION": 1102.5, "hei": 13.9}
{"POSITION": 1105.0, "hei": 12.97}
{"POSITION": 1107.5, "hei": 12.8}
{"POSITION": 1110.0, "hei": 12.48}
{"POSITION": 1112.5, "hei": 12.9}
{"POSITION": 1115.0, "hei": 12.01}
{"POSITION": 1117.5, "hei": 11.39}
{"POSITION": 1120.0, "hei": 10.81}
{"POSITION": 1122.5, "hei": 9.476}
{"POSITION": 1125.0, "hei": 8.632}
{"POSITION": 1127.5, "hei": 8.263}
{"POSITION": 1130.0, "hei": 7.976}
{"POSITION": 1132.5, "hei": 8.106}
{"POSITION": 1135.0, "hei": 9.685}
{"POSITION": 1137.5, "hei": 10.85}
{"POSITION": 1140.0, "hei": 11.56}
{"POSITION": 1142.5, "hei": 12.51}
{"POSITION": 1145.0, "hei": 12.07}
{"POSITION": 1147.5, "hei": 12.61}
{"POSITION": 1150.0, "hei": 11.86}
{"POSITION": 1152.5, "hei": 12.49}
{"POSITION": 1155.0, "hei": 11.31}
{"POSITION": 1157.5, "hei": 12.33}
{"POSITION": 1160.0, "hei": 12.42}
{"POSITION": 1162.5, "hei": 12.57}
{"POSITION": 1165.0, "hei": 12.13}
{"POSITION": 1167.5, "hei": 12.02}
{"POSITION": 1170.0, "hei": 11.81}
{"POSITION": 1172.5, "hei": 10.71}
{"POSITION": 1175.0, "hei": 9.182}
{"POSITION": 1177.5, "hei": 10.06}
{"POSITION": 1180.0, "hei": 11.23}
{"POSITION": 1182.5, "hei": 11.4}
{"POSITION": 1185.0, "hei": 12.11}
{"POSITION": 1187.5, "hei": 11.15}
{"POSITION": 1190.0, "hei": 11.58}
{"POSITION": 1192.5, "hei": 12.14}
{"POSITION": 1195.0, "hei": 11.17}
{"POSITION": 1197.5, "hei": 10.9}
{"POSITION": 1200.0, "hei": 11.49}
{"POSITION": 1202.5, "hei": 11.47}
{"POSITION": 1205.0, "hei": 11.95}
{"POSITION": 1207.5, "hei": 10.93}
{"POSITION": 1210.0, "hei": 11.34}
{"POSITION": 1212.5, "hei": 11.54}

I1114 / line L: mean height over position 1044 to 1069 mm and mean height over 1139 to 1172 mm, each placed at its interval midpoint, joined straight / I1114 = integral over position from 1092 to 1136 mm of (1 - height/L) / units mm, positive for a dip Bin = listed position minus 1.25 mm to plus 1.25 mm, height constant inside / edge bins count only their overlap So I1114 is 4.7 mm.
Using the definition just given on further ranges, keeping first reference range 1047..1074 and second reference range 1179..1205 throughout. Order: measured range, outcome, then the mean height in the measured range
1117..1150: 5.8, 10.3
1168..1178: 1.1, 10.6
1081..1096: -1.3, 14.5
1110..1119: 0.5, 12.1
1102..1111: 0.0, 13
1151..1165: -0.1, 12.2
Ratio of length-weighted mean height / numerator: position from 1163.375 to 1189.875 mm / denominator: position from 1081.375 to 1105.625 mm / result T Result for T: 0.8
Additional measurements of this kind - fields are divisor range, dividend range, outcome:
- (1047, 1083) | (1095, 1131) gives 0.84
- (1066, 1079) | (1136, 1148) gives 0.86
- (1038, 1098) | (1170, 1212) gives 0.79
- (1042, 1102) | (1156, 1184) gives 0.81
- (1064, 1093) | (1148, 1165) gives 0.86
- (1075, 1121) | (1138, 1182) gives 0.86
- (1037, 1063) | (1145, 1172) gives 0.86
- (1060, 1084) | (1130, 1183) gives 0.80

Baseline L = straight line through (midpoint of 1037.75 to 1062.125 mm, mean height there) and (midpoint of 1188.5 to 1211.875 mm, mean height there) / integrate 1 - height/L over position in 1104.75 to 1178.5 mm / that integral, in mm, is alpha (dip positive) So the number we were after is 7.6 mm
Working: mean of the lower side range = 14.1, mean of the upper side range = 11.4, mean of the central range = 11.2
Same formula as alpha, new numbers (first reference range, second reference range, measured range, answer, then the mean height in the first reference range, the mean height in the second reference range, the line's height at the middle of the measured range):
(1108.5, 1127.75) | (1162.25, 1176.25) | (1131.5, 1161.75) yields -1.1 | 10.9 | 11.3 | 11.1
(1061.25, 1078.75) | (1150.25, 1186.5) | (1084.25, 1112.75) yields -1.4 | 13.9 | 11.6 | 13.2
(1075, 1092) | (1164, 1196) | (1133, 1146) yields 1.5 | 14.4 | 11.3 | 12.6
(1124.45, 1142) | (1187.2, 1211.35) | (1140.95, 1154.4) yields -3.2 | 9.46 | 11.4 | 9.89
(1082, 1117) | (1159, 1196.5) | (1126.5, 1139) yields 3.6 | 13.7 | 11.4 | 12.7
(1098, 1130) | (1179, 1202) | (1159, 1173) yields -0.6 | 11.6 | 11.5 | 11.5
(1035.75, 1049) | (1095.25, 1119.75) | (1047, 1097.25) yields -1.0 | 14.5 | 13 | 13.8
